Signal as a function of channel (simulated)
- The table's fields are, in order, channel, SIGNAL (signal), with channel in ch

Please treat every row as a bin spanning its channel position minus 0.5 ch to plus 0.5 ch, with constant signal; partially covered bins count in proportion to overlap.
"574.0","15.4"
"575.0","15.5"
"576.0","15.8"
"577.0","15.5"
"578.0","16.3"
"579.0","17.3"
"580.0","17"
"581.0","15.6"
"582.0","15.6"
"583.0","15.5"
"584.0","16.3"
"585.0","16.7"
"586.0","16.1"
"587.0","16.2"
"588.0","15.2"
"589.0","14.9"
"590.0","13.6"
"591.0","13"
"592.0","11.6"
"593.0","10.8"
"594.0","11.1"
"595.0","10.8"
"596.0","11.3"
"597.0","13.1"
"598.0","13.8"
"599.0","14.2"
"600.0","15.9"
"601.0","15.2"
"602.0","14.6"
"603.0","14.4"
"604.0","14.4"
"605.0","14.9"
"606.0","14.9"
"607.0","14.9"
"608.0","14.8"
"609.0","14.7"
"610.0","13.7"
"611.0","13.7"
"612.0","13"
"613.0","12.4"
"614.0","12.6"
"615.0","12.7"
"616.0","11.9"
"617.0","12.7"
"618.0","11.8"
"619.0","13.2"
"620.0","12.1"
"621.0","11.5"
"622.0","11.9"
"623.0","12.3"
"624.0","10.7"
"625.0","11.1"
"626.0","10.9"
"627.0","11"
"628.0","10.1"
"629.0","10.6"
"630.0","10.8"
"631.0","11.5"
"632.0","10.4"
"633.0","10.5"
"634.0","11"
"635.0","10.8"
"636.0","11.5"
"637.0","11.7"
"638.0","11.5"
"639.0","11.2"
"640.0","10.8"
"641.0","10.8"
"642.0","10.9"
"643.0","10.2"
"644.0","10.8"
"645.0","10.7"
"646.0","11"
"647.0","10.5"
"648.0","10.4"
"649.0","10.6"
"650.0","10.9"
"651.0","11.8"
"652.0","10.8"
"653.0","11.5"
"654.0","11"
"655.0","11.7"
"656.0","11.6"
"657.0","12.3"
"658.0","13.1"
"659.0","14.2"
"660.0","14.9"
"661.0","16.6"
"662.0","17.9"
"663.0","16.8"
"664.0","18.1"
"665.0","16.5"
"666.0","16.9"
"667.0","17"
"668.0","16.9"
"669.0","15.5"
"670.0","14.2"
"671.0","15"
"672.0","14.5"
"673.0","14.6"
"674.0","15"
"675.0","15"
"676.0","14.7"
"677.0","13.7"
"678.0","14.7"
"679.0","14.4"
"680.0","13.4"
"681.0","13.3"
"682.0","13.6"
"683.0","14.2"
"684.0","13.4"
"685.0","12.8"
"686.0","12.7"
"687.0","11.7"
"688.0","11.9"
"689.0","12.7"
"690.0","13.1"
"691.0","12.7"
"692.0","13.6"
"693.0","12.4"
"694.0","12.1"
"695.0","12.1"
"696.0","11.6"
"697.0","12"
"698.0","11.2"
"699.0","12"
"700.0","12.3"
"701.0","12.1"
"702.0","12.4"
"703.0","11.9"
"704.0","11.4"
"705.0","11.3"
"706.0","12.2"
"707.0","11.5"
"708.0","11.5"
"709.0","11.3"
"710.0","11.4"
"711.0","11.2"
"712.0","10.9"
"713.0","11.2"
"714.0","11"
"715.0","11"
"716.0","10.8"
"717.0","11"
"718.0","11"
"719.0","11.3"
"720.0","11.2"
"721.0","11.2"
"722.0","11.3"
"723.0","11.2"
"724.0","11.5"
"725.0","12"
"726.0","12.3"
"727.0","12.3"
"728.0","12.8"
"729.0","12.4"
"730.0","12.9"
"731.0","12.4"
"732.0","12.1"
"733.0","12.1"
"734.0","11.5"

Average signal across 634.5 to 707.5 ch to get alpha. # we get 12.9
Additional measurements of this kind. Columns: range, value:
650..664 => 13.5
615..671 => 12.4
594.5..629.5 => 12.9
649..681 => 14.3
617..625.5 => 11.9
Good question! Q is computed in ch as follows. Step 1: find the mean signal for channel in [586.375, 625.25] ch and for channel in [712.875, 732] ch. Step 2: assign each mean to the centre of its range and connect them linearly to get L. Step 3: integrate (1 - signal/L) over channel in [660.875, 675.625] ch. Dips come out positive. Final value -4.3 ch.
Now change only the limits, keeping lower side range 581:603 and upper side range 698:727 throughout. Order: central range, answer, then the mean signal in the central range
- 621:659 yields 5.6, 11.2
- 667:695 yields -3.7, 13.8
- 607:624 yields 1.0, 12.8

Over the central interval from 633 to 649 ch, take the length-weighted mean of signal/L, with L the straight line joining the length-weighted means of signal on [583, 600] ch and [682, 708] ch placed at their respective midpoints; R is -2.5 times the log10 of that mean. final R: 0.198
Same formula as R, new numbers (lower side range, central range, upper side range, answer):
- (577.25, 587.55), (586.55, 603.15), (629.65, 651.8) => 0.12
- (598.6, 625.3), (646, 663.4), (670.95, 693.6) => 0.07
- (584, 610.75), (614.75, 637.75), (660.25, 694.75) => 0.24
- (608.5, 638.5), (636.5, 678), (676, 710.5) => -0.09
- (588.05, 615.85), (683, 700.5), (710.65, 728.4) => -0.05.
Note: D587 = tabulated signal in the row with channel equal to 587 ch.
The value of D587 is 16.2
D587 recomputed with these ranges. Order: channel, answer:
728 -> 12.8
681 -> 13.3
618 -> 11.8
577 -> 15.5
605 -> 14.9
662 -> 17.9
